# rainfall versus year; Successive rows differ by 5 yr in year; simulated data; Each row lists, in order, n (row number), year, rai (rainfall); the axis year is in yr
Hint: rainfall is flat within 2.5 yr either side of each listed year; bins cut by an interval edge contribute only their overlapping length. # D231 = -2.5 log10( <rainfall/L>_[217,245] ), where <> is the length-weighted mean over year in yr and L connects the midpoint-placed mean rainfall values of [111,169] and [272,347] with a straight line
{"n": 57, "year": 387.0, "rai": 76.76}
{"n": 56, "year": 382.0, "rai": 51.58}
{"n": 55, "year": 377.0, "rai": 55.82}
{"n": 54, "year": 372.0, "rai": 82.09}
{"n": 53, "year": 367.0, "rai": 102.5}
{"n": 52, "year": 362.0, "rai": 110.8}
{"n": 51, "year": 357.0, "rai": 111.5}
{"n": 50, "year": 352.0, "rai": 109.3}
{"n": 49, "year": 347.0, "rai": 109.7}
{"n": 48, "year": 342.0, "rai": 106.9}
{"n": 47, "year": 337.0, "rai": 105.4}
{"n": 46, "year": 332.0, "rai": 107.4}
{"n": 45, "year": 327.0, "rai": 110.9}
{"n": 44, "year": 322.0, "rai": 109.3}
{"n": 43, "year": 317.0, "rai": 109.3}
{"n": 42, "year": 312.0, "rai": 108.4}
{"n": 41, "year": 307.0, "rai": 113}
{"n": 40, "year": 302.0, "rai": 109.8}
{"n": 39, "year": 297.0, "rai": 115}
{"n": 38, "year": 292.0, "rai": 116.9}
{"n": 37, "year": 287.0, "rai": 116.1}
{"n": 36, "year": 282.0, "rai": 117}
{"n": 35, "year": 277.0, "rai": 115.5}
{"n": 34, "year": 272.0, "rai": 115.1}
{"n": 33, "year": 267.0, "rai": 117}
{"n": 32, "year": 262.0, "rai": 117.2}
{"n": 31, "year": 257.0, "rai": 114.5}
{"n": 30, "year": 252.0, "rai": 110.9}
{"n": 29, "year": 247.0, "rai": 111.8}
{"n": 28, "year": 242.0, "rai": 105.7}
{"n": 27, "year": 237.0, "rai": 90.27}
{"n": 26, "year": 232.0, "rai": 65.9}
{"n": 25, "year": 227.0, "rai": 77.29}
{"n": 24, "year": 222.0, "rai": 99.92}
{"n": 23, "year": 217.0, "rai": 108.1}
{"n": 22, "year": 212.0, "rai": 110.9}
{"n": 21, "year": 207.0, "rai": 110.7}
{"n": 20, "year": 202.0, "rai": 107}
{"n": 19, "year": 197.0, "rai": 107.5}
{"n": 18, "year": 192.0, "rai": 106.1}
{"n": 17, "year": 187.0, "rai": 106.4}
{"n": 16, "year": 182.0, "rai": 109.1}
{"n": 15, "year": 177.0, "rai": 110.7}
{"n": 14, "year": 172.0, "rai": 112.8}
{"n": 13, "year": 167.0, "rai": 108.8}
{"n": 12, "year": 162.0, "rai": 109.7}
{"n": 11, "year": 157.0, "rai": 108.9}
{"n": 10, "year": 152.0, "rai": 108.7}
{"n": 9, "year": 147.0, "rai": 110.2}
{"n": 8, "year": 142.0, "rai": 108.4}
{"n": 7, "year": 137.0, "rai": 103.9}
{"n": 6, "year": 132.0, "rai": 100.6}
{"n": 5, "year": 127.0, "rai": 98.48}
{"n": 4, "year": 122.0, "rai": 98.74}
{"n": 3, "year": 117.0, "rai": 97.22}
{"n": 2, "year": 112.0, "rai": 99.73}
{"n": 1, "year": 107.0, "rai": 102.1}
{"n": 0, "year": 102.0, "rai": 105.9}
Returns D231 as 0.20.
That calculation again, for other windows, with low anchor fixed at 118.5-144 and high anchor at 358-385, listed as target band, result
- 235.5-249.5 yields -0.120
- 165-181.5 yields -0.128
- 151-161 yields -0.096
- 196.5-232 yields -0.057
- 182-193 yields -0.104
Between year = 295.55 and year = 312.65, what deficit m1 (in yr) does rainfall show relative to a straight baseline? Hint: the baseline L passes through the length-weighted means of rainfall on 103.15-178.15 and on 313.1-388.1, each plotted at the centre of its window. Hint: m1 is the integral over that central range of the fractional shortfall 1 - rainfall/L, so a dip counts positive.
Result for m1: -2.09 yr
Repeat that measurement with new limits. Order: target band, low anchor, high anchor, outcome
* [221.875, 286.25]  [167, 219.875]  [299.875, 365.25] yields 2.42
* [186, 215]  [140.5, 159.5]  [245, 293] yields 0.91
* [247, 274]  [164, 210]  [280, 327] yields -0.83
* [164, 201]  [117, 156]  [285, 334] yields -0.97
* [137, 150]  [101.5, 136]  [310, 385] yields -1.05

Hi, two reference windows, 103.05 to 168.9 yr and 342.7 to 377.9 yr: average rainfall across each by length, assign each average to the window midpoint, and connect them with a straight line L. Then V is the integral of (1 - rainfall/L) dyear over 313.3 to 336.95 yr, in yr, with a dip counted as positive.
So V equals -2.0 yr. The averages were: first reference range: 104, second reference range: 99.8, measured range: 109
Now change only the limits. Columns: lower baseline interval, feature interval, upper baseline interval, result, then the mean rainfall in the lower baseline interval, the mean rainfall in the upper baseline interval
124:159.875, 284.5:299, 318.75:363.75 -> -1.06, 106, 109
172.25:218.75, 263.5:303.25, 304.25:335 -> -2.23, 109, 110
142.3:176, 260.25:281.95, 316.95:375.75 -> -1.89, 110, 105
